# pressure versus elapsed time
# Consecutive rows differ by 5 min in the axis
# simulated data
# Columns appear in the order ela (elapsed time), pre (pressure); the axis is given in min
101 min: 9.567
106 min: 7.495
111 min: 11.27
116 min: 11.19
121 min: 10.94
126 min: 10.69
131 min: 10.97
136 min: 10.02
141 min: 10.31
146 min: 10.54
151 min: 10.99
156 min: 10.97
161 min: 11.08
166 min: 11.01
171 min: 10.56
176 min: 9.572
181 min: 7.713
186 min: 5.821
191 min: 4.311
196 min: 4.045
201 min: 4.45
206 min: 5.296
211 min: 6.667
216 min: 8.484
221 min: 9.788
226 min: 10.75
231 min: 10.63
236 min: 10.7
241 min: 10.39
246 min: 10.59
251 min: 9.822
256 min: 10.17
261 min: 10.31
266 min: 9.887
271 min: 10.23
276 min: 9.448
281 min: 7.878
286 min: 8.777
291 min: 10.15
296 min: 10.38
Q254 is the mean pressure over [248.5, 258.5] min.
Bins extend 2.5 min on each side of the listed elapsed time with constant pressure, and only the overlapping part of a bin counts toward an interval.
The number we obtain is 10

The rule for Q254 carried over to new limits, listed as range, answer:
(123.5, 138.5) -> 10.6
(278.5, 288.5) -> 8.33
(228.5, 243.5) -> 10.6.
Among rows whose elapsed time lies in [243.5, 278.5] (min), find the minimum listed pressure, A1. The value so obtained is 9.448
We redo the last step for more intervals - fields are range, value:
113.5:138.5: 10.02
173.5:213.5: 4.045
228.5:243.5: 10.39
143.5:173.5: 10.54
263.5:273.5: 9.887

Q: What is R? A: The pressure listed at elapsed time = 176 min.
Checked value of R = 9.572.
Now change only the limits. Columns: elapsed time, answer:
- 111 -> 11.27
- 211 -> 6.667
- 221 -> 9.788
